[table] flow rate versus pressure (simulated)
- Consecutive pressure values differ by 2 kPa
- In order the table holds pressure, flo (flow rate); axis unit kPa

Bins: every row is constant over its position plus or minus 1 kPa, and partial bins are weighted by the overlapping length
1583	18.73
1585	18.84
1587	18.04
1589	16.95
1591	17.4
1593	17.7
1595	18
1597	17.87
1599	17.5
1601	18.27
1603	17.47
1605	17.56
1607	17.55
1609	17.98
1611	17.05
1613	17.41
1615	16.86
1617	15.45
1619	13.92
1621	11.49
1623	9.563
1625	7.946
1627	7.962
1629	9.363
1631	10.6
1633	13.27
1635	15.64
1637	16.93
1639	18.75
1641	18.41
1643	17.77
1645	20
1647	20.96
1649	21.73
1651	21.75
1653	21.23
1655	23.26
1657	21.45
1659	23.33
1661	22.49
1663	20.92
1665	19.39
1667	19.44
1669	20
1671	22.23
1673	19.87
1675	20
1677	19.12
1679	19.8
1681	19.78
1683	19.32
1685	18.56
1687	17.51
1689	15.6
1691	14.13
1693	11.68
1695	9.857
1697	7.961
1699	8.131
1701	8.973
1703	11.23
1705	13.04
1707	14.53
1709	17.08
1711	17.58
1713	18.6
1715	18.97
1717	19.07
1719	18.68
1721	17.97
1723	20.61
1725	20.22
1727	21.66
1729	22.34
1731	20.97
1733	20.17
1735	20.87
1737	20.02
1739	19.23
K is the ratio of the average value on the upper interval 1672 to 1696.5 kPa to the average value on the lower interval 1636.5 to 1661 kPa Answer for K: 0.82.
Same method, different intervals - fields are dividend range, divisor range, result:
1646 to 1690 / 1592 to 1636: 1.37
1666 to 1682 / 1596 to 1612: 1.13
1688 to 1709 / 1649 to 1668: 0.55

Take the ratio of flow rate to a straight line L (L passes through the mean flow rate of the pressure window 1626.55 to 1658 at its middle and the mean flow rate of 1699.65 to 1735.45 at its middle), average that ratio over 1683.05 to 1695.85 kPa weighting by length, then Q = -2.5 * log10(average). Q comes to 0.18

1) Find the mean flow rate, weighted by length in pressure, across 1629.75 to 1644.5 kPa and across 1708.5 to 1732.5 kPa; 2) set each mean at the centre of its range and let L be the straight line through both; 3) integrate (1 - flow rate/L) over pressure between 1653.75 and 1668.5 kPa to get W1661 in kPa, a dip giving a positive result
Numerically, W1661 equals -3.9 kPa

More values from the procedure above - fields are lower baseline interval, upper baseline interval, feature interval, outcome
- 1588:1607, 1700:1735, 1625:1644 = 4.0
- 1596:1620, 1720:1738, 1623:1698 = 4.7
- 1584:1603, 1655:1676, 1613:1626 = 4.1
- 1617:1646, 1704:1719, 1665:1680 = -4.4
